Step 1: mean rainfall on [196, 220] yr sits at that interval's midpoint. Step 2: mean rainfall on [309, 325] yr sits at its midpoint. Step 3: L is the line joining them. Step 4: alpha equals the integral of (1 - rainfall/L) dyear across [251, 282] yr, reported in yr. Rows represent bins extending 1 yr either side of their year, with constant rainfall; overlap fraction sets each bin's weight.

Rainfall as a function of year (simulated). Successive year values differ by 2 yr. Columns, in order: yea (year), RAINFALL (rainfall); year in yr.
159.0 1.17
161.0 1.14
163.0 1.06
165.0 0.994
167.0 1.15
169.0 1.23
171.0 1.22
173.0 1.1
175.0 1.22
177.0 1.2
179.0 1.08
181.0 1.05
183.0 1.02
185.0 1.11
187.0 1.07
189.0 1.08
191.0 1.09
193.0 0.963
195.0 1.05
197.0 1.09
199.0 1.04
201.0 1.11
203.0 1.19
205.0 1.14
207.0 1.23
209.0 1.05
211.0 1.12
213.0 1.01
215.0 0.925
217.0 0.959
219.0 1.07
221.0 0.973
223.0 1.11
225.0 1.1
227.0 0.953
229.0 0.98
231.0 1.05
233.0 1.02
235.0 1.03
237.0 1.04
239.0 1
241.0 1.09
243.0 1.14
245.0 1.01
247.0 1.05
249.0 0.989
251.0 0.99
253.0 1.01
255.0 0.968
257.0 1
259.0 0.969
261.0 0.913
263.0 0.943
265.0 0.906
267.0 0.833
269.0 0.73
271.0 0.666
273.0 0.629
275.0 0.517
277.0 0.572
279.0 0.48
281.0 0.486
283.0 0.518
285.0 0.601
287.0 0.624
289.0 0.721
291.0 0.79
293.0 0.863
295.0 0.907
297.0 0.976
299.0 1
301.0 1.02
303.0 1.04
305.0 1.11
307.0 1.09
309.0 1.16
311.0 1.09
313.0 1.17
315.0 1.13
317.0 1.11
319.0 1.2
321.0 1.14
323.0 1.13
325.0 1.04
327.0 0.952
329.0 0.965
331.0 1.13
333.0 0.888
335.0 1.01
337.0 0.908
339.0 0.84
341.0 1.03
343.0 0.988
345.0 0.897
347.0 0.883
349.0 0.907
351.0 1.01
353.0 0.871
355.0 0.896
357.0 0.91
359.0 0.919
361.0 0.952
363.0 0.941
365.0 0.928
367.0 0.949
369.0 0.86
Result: 9.1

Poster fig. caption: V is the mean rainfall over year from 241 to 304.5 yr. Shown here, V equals 0.84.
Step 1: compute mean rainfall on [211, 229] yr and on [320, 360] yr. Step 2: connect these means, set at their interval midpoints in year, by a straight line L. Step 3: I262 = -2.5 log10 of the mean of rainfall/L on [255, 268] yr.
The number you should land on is 0.08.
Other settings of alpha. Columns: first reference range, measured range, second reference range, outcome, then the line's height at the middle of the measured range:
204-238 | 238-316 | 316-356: 9.8 yr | 1.02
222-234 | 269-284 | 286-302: 5.7 yr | 0.908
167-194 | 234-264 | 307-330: 2.6 yr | 1.11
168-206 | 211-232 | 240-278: -0.3 yr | 1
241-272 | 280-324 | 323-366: 0.0 yr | 0.948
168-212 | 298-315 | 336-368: -1.9 yr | 0.979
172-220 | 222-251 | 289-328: 0.8 yr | 1.07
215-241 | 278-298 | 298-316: 7.0 yr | 1.07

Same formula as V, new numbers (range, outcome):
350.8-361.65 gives 0.919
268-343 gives 0.899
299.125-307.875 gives 1.06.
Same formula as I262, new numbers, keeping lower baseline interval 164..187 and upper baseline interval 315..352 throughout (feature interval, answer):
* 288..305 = 0.118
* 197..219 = 0.021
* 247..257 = 0.073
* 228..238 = 0.058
